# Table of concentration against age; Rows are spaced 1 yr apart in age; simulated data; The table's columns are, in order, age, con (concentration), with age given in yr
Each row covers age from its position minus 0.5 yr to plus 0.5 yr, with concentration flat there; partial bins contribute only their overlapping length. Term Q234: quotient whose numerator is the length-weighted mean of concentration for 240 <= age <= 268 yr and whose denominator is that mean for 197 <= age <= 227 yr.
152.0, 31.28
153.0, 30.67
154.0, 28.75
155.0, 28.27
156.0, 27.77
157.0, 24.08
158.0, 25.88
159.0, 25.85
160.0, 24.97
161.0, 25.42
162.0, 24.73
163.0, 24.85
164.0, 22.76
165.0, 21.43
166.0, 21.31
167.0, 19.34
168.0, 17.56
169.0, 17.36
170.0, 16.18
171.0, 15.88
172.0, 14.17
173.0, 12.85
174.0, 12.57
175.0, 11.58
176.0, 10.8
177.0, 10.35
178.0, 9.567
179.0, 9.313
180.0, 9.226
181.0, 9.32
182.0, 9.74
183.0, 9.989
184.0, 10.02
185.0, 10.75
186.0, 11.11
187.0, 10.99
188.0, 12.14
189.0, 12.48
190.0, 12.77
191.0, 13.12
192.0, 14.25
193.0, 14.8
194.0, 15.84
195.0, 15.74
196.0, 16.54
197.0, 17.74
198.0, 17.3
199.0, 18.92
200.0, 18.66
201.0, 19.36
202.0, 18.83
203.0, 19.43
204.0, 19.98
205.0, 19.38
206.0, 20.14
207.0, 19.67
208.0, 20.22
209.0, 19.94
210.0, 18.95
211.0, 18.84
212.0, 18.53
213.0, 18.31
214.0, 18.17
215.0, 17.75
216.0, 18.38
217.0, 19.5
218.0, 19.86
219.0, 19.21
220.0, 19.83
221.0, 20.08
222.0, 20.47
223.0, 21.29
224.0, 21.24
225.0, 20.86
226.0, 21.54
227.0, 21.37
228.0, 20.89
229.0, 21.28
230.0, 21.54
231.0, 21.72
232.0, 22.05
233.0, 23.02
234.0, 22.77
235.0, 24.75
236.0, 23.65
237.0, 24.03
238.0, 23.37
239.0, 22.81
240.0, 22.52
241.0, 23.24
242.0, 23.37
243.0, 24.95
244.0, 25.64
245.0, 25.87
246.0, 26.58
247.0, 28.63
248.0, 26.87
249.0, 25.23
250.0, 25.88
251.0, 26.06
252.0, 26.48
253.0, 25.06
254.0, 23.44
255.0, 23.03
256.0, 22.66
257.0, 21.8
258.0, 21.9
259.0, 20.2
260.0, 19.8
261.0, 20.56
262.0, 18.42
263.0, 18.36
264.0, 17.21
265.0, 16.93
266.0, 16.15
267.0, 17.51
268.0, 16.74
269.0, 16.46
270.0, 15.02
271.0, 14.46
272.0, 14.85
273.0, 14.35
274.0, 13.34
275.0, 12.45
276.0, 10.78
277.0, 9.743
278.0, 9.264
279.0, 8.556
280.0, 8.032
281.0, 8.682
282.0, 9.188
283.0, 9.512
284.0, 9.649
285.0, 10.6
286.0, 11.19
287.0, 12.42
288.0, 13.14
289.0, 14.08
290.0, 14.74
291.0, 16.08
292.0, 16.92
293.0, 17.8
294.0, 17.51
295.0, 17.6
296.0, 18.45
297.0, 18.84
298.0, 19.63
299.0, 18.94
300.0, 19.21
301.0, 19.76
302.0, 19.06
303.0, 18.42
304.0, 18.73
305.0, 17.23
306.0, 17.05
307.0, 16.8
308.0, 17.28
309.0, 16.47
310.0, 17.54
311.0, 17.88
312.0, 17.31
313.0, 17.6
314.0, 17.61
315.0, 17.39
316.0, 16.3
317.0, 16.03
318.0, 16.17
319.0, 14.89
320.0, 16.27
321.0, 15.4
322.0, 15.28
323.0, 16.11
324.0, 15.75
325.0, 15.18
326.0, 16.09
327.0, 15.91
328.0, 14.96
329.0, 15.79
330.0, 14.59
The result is 1.2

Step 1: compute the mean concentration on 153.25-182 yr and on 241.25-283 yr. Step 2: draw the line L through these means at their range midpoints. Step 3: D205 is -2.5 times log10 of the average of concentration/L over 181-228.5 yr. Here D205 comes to 0.08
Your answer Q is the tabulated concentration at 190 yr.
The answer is 12.77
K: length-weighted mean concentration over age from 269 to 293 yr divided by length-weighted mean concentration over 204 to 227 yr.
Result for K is 0.62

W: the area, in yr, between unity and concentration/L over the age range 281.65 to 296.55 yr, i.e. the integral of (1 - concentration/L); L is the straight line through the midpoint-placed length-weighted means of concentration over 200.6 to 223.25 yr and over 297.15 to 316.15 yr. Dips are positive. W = 3.4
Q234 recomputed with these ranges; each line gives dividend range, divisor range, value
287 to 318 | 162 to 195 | 1.23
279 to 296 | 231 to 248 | 0.54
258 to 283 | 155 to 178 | 0.75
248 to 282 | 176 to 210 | 1.19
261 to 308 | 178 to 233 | 0.88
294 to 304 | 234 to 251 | 0.76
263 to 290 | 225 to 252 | 0.54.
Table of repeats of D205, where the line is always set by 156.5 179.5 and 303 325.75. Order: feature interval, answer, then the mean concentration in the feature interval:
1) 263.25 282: 0.27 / 13.3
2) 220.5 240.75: -0.25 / 22.1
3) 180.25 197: 0.39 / 12.6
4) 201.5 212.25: -0.10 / 19.5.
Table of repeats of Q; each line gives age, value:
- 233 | 23.02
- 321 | 15.4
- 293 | 17.8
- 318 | 16.17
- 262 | 18.42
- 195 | 15.74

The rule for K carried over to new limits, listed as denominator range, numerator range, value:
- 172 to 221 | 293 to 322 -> 1.13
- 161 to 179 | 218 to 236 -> 1.28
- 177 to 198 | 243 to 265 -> 1.88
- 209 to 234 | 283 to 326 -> 0.81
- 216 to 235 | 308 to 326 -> 0.78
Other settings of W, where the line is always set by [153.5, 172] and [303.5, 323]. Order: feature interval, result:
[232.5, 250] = -4.46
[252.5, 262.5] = -1.43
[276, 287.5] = 5.27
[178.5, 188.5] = 5.30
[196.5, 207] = 1.06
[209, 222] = 0.98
